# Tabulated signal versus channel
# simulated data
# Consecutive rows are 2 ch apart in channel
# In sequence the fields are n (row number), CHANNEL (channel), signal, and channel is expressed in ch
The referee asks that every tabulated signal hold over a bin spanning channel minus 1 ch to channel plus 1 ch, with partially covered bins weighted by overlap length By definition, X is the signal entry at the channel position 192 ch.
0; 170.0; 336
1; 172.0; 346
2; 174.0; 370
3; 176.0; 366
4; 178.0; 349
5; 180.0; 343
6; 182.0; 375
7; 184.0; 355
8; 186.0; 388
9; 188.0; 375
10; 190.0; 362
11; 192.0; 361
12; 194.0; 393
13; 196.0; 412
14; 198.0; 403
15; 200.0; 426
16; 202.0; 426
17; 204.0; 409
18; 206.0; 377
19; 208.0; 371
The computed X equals 361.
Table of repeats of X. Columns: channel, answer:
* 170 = 336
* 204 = 409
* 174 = 370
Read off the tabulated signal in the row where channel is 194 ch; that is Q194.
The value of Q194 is 393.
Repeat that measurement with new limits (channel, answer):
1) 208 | 371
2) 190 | 362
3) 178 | 349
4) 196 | 412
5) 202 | 426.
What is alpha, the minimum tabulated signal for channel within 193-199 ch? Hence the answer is 393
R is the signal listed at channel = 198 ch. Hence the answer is 403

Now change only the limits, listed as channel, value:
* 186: 388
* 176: 366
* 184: 355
